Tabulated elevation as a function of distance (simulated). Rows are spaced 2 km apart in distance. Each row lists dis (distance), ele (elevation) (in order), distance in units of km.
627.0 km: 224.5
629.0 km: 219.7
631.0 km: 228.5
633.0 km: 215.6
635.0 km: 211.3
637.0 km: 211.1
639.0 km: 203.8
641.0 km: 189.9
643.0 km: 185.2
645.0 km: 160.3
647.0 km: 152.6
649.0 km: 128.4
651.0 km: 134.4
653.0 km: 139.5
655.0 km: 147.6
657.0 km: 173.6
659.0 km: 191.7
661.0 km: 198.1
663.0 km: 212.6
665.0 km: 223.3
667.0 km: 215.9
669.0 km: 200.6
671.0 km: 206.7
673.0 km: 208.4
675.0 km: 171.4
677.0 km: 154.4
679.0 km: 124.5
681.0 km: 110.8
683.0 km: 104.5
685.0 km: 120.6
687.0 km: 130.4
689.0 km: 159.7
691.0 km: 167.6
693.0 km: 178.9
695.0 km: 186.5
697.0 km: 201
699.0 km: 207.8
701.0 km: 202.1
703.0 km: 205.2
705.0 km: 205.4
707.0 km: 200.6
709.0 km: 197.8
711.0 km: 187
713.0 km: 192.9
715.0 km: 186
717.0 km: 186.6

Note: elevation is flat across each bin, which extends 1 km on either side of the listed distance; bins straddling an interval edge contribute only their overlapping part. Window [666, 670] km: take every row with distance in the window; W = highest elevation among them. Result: 215.9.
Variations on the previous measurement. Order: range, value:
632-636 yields 215.6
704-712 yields 205.4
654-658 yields 173.6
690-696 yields 186.5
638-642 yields 203.8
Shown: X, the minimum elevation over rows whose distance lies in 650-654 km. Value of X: 134.4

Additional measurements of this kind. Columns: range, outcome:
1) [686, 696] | 130.4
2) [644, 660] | 128.4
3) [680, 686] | 104.5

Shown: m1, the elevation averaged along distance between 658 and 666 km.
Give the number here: 206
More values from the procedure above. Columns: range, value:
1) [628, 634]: 221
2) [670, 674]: 208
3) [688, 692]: 164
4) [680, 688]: 117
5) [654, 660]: 171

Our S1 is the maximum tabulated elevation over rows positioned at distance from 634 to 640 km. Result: 211.3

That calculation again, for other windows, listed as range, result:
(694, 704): 207.8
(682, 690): 159.7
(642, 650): 185.2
